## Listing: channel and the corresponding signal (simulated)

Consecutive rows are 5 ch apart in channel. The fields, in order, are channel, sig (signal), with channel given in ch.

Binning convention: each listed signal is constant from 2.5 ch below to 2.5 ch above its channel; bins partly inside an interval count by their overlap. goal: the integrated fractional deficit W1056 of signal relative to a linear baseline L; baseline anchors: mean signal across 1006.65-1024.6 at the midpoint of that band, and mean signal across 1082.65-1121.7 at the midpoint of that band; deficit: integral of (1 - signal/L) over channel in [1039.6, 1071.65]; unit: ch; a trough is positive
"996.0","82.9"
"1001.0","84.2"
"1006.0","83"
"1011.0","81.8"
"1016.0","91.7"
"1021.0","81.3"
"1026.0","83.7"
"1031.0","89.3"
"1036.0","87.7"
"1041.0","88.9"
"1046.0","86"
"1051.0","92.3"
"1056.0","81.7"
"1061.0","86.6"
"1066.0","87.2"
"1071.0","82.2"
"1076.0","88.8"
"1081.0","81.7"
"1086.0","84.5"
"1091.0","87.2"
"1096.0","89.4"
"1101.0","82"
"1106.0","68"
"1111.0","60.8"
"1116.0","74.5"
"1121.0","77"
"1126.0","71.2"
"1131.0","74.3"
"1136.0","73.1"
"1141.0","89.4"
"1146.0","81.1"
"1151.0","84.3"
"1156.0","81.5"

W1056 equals -1.9 ch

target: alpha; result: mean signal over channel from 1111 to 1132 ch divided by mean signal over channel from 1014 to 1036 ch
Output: 0.84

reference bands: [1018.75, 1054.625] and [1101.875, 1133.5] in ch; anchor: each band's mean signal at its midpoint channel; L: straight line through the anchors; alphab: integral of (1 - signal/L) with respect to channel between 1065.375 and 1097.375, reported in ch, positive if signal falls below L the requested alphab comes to -3.0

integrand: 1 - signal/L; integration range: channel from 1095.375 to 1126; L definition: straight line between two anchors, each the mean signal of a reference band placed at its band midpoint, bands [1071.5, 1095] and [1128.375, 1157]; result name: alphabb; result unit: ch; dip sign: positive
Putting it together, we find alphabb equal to 3.4 ch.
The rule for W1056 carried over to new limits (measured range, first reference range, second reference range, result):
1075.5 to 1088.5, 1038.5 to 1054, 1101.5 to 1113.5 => -1.4 ch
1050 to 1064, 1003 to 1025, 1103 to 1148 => -1.0 ch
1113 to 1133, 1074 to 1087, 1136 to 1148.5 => 2.3 ch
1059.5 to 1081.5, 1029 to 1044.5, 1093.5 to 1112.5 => -1.0 ch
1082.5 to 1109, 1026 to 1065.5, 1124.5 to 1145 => 0.0 ch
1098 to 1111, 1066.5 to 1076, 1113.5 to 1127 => 0.9 ch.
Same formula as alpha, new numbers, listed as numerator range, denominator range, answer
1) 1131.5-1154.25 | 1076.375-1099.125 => 0.95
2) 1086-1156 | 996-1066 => 0.91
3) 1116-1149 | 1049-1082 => 0.90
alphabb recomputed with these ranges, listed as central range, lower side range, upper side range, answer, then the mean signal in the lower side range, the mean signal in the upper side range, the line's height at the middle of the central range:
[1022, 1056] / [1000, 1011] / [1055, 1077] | -1.2 ch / 83.1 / 85.3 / 84.3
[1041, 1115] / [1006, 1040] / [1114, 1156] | -0.5 ch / 85.8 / 78.4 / 82.2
